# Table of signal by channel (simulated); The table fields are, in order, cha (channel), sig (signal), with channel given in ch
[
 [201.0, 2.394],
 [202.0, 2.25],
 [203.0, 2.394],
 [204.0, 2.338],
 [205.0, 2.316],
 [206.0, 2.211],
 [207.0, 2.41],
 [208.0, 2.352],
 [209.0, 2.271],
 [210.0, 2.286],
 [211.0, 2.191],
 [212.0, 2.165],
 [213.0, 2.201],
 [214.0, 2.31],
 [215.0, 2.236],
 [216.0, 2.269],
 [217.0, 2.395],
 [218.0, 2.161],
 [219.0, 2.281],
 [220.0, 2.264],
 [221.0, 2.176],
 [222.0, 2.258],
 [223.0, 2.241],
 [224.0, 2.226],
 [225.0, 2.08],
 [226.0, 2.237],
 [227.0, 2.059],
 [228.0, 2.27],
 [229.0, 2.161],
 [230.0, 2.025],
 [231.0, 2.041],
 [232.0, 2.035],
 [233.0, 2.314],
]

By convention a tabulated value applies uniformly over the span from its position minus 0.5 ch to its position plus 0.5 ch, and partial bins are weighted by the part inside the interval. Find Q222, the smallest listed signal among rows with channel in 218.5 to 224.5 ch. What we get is 2.176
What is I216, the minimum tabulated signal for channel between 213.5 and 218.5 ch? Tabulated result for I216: 2.161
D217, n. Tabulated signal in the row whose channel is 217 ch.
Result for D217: 2.395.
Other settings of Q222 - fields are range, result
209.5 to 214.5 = 2.165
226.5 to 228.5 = 2.059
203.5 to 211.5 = 2.191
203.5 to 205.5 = 2.316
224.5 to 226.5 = 2.08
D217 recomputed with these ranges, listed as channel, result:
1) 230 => 2.025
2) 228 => 2.27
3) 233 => 2.314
